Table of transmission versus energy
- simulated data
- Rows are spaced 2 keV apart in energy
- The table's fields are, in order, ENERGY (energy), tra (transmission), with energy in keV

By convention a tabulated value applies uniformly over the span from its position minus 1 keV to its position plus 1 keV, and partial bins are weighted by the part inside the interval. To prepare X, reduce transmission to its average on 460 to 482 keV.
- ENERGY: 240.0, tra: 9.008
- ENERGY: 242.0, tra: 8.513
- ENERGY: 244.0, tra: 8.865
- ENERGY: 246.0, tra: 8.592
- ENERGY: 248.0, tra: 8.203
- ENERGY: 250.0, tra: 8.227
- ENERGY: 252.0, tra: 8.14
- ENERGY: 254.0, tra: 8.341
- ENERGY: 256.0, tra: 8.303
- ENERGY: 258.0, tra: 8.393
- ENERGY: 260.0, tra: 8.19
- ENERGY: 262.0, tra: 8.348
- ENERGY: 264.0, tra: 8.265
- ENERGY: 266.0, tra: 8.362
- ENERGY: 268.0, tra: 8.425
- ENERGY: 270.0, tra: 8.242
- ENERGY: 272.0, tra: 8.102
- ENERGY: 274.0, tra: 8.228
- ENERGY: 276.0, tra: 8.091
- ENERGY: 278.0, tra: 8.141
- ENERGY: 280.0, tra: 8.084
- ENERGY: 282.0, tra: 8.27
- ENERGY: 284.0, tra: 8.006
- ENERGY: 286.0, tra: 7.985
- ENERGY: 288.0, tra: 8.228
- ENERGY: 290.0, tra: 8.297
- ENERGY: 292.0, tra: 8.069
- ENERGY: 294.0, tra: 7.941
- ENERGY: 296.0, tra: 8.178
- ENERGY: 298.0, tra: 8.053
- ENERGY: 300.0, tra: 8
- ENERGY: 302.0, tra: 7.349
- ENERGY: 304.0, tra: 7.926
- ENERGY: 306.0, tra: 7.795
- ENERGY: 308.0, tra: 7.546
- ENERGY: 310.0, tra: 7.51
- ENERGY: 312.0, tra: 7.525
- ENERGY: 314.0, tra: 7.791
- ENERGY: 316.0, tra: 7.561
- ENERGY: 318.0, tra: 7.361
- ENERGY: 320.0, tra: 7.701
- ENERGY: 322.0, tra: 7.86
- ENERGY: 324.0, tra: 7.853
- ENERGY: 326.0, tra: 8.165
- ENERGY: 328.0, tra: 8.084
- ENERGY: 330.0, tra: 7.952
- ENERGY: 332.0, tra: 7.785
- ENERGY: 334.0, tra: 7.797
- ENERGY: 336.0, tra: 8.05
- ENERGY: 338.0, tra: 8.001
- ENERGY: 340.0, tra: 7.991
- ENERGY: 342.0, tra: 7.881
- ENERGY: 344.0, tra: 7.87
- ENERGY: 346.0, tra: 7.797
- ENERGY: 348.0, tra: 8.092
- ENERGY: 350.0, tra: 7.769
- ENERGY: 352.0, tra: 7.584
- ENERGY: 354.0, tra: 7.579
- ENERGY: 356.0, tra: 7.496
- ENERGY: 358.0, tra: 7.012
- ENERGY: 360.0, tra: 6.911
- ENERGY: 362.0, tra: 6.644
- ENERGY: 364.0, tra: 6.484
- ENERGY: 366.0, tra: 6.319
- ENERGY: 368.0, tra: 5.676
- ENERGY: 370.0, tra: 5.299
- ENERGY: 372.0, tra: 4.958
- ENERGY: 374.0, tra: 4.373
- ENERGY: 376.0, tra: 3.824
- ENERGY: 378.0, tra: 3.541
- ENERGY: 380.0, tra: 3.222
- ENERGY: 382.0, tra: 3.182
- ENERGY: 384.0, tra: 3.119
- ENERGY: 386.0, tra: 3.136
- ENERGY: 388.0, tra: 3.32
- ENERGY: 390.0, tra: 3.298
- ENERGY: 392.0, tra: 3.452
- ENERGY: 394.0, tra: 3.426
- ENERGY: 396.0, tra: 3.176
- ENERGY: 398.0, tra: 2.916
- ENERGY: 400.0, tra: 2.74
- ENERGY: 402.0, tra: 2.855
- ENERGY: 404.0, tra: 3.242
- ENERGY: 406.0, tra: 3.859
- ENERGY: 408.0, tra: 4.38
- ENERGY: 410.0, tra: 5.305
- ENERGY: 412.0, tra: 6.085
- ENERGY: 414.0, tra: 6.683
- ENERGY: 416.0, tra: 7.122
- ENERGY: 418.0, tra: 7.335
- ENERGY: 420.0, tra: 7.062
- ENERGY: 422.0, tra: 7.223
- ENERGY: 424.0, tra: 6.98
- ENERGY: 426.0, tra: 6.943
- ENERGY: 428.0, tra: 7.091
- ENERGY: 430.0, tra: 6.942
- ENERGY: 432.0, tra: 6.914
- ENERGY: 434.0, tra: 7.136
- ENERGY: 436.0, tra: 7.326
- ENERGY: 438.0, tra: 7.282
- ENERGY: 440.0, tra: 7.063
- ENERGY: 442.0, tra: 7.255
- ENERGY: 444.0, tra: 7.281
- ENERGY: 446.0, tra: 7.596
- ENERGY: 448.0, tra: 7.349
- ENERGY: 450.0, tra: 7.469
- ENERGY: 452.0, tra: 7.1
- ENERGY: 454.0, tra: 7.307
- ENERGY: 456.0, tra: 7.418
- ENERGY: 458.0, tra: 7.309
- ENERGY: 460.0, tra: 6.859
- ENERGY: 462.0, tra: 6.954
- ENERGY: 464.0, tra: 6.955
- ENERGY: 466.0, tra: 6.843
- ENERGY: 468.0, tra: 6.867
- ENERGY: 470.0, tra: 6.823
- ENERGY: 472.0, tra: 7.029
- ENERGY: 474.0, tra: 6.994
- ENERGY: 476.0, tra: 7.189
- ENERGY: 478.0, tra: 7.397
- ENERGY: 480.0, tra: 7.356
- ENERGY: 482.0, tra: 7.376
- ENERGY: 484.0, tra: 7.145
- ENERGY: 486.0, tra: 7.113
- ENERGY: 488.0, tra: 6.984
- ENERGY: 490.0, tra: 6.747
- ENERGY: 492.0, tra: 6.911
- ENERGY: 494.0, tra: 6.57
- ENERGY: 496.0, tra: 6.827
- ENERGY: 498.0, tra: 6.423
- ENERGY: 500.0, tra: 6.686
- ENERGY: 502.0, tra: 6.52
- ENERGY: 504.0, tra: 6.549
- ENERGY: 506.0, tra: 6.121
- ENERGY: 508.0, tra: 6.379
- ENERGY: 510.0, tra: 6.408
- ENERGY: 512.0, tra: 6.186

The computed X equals 7.05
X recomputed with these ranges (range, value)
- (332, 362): 7.67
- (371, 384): 3.79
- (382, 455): 5.65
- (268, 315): 7.98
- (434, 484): 7.18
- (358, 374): 6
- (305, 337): 7.77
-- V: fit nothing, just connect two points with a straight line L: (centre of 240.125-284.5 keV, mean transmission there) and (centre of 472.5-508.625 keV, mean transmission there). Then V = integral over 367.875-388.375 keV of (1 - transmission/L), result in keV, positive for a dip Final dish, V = 9.9 keV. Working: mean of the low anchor 8.31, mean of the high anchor 6.86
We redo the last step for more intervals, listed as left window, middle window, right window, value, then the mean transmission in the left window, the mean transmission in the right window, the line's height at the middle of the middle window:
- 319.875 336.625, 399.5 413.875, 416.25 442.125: 5.9 keV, 7.92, 7.11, 7.3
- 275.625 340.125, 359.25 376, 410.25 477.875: 4.1 keV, 7.9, 7.07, 7.54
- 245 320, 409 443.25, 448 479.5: 1.8 keV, 8.05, 7.11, 7.31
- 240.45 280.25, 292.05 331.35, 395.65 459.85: -0.6 keV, 8.32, 6.28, 7.69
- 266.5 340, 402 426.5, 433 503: 4.9 keV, 7.95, 7.07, 7.36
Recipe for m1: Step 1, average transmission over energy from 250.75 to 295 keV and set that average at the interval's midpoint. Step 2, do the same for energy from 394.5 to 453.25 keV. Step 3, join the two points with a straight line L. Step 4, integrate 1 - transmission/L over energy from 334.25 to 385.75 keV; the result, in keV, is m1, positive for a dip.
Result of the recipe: 5.9 keV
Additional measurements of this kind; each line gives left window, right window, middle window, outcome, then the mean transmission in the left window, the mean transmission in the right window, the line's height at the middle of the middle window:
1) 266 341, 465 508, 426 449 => -0.1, 7.95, 6.87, 7.16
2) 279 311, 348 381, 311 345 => -4.1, 7.95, 5.98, 7.02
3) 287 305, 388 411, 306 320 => -0.6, 8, 3.51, 7.27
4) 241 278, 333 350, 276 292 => 0.1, 8.32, 7.93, 8.2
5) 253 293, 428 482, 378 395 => 9.6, 8.22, 7.16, 7.56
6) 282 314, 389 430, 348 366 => -2.1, 7.9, 5.1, 6.42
